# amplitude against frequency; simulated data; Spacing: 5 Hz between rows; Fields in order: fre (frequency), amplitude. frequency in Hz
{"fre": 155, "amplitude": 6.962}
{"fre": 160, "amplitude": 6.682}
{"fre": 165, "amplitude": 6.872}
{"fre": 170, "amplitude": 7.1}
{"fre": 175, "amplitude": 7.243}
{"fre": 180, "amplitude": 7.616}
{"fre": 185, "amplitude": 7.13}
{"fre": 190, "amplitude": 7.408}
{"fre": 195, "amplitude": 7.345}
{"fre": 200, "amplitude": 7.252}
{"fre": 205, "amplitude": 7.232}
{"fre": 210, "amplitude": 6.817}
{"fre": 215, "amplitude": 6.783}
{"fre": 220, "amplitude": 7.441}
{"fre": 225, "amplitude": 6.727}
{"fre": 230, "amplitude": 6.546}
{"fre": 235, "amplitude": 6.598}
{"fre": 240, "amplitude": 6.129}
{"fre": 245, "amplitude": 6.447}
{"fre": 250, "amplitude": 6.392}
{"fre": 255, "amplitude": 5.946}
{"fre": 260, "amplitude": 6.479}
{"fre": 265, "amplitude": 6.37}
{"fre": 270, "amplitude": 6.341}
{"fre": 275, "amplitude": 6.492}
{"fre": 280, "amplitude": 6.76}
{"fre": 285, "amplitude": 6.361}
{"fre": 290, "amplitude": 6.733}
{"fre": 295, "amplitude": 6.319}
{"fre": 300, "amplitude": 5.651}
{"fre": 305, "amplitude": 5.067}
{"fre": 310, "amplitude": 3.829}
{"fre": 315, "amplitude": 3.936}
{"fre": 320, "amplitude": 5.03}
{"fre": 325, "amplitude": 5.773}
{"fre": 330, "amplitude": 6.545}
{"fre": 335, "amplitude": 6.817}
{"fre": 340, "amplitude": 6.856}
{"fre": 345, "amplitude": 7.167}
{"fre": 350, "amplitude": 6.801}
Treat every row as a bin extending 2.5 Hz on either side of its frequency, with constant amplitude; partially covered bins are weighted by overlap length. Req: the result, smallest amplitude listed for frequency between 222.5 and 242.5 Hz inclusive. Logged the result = 6.129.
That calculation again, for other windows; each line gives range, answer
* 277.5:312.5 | 3.829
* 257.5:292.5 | 6.341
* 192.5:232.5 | 6.546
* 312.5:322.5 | 3.936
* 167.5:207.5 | 7.1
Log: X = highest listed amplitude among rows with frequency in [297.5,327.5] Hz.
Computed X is 5.773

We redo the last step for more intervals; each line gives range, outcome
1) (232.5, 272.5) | 6.598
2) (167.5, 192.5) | 7.616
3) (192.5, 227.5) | 7.441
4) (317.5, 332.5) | 6.545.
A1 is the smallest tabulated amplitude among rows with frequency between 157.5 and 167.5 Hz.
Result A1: 6.682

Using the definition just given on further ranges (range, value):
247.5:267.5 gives 5.946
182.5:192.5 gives 7.13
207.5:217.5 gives 6.783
